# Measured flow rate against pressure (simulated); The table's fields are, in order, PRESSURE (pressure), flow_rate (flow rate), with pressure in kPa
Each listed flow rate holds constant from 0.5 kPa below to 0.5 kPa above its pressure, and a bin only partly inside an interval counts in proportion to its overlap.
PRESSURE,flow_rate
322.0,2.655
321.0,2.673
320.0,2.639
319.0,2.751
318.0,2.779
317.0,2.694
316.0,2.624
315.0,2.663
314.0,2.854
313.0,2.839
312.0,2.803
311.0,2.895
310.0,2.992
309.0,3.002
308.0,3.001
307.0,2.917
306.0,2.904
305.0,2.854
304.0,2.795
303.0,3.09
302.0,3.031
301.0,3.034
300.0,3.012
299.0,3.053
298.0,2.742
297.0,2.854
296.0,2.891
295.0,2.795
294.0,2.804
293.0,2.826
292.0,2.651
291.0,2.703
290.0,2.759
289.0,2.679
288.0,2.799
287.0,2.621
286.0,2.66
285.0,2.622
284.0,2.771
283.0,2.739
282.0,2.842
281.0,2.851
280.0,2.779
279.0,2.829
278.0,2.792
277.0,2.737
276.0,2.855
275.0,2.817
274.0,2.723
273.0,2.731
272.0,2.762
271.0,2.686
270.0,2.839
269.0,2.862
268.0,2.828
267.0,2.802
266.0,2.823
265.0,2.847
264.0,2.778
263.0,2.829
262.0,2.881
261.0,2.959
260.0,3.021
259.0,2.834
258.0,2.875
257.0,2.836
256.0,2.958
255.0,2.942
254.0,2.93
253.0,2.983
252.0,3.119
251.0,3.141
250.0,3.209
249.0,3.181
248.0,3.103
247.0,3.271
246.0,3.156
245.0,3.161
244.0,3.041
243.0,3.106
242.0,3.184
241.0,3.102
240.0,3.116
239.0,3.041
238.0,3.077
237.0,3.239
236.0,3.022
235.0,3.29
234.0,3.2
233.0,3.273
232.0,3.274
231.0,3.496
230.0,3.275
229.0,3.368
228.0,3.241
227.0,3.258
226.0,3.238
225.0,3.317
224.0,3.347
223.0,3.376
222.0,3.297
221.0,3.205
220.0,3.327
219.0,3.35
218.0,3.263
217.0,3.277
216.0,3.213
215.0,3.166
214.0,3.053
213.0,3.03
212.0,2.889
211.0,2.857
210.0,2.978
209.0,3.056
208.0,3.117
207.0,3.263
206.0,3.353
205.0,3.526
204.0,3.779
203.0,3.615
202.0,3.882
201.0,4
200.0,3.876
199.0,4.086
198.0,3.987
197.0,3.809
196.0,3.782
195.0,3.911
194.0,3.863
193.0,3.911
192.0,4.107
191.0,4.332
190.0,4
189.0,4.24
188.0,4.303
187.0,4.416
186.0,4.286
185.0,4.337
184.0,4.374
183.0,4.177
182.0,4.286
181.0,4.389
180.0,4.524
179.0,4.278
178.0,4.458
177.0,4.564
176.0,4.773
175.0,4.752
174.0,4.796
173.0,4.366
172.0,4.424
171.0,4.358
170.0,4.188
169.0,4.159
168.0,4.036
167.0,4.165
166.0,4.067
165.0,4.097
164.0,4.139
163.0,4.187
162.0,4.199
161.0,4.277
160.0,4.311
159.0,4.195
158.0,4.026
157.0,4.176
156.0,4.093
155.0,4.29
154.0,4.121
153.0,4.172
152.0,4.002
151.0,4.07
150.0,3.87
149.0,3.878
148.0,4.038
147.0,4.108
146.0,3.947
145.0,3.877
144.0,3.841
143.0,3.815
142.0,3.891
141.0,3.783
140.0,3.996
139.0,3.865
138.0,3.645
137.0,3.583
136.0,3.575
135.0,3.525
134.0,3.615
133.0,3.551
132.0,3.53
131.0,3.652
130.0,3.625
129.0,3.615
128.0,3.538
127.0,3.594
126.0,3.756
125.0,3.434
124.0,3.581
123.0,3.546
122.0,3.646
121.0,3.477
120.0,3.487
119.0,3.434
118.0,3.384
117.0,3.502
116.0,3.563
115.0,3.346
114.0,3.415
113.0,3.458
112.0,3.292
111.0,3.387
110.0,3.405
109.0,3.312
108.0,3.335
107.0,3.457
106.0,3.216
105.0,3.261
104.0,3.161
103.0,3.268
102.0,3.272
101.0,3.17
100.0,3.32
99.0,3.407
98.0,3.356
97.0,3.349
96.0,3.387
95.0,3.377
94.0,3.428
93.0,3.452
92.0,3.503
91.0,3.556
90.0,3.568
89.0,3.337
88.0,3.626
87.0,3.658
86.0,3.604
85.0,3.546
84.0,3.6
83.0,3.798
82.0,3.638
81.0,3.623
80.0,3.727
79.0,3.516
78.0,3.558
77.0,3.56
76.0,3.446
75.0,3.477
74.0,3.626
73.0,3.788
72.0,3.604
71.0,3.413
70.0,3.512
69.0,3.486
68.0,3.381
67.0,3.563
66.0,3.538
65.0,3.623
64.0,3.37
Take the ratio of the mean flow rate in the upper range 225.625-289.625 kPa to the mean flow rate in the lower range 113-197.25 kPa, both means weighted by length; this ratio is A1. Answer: 0.7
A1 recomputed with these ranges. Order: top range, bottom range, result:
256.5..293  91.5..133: 0.81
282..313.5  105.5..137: 0.81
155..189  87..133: 1.25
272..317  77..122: 0.82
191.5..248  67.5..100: 0.95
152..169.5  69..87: 1.16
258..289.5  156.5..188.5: 0.65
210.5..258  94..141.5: 0.91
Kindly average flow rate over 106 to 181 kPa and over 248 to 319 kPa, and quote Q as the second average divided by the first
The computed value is 0.7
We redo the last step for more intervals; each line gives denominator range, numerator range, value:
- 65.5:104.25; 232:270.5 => 0.87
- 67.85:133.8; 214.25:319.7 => 0.85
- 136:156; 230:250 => 0.81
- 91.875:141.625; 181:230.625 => 1.04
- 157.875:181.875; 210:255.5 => 0.73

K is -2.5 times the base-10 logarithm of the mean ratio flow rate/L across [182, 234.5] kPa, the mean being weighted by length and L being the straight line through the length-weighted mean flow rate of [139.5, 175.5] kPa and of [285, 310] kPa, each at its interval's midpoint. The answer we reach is 0.03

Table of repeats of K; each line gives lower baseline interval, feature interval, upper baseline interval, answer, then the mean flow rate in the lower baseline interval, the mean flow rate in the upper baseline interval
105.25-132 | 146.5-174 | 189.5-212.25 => -0.17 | 3.48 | 3.66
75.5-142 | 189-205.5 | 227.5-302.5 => -0.22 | 3.51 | 2.95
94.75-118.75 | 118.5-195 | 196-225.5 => -0.19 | 3.35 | 3.4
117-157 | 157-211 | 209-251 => -0.17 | 3.76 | 3.19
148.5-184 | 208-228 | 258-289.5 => 0.12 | 4.25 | 2.79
